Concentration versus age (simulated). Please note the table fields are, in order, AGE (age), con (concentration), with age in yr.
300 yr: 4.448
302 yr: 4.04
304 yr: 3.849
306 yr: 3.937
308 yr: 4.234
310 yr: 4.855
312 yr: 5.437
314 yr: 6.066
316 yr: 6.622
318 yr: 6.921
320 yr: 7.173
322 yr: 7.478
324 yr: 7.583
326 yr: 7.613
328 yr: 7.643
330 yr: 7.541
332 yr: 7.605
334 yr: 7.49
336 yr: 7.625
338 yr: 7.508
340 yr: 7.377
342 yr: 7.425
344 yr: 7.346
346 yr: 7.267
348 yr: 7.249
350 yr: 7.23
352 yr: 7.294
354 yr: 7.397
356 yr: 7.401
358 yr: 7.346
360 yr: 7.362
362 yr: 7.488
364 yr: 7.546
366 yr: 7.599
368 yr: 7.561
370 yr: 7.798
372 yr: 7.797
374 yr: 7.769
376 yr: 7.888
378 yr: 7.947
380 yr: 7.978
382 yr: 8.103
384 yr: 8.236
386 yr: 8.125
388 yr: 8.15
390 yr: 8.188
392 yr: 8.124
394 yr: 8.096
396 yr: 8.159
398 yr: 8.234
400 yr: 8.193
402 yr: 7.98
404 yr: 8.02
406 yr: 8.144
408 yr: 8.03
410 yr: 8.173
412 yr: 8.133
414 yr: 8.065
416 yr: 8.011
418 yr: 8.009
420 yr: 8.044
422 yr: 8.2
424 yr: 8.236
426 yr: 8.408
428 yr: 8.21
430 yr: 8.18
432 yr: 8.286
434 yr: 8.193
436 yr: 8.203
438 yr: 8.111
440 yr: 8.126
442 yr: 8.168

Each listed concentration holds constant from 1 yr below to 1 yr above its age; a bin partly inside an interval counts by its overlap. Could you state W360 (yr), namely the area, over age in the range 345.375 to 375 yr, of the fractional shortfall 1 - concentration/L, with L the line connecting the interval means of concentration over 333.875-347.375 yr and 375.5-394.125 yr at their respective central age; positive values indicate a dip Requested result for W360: 0.9 yr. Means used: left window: 7.43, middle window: 7.48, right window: 8.09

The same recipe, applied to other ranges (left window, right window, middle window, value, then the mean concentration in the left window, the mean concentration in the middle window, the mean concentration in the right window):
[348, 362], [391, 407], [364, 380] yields -0.3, 7.34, 7.77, 8.12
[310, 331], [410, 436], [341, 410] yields -1.8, 6.91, 7.78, 8.17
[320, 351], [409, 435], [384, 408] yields -0.5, 7.46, 8.13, 8.17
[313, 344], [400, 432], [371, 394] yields -0.6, 7.31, 8.03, 8.13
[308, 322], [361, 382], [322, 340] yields -2.7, 6.13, 7.56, 7.75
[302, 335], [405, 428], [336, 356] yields -1.6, 6.31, 7.36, 8.14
